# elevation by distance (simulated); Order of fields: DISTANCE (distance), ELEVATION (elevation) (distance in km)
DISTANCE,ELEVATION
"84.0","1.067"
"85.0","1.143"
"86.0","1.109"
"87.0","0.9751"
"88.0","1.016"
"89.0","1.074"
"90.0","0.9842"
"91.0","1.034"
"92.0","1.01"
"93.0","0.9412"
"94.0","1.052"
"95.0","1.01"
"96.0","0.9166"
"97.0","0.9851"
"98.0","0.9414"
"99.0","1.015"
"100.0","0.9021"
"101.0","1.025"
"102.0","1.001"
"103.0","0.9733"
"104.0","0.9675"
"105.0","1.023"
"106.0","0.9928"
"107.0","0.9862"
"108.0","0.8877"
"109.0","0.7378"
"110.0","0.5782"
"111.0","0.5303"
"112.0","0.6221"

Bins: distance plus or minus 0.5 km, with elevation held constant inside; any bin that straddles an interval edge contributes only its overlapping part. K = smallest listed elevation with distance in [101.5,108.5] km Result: 0.8877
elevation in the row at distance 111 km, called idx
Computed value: 0.5303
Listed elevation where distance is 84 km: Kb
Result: 1.067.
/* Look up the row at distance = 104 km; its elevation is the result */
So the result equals 0.9675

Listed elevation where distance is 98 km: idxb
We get 0.9414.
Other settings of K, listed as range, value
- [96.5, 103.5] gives 0.9021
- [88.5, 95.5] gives 0.9412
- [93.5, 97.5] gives 0.9166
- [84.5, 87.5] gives 0.9751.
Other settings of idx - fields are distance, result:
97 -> 0.9851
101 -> 1.025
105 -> 1.023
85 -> 1.143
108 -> 0.8877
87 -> 0.9751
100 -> 0.9021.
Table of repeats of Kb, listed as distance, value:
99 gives 1.015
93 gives 0.9412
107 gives 0.9862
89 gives 1.074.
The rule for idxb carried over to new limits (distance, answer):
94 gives 1.052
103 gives 0.9733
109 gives 0.7378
